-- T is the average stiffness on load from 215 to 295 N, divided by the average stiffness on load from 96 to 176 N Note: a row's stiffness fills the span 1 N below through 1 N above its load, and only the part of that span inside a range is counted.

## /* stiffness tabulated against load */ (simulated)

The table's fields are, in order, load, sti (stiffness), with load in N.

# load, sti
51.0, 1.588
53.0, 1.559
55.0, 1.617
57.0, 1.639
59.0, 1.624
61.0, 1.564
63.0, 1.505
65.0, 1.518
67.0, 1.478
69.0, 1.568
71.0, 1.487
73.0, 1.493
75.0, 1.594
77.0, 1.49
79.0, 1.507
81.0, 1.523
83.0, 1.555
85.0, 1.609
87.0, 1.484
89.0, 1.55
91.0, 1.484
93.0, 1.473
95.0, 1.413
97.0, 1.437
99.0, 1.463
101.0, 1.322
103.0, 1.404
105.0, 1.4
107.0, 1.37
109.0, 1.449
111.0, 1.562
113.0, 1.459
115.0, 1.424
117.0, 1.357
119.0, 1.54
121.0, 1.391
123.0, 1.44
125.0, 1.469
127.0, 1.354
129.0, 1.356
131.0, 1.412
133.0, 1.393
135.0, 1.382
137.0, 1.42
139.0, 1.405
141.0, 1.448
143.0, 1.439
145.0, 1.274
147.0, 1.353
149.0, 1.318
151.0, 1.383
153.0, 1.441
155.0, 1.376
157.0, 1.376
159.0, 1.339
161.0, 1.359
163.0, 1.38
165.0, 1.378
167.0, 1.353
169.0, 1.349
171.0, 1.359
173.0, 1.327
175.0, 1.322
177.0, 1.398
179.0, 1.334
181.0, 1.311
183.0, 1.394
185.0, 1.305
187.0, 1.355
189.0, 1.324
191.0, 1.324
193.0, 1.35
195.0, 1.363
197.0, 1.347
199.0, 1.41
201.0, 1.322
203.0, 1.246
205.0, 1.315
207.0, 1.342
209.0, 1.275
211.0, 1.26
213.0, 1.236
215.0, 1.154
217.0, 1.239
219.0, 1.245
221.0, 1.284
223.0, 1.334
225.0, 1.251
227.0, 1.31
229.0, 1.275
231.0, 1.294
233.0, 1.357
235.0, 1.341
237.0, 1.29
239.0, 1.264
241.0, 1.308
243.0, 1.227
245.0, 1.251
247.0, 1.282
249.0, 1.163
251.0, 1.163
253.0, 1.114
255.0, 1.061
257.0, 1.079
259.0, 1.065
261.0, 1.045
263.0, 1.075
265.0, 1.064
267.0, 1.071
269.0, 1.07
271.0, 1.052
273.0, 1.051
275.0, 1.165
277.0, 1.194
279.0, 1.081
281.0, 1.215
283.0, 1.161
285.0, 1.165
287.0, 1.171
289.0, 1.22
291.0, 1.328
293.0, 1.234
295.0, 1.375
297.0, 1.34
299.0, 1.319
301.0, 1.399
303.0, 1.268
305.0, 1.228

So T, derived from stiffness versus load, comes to 0.9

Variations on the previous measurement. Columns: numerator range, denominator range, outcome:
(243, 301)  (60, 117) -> 0.79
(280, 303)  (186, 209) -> 0.95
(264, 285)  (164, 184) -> 0.82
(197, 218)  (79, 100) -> 0.86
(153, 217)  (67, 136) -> 0.91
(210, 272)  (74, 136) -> 0.83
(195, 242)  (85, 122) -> 0.89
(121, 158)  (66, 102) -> 0.93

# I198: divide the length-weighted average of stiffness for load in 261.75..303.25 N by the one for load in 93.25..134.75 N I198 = 0.8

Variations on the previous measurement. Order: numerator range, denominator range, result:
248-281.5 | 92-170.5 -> 0.78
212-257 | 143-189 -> 0.92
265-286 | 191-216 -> 0.86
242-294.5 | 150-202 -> 0.85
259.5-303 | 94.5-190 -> 0.85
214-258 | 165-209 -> 0.93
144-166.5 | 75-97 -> 0.90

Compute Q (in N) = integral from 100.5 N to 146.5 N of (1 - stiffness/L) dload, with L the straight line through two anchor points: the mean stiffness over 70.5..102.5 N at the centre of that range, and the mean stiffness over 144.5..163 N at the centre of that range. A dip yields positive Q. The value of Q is 0.2 N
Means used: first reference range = 1.49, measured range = 1.41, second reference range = 1.36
